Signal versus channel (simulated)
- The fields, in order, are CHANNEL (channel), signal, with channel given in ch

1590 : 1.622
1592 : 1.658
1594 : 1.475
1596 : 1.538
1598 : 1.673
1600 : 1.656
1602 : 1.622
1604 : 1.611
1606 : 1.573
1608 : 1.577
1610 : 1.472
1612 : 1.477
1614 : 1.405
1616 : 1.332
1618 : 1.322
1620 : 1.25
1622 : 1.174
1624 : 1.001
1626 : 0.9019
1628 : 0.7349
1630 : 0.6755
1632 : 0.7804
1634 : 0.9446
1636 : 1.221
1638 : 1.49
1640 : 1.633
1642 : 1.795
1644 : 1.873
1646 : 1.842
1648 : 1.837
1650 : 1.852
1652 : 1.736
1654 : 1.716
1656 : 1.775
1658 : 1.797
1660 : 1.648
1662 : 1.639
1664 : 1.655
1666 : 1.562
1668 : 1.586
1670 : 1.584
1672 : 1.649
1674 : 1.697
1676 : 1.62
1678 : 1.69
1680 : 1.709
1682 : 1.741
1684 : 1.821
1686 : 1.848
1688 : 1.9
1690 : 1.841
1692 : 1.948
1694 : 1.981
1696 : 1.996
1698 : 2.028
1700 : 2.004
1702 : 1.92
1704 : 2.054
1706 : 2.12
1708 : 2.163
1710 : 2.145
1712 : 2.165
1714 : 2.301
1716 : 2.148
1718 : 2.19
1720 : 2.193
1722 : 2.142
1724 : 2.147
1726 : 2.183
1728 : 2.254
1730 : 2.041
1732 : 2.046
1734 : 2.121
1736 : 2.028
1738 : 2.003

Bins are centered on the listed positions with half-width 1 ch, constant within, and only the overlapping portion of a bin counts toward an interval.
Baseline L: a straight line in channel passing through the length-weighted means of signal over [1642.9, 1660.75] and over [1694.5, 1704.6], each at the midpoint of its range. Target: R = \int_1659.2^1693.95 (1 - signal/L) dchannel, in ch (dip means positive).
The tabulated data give 3.2 ch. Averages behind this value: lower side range 1.79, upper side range 2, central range 1.72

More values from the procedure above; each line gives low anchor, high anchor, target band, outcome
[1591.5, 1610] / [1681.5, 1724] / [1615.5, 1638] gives 8.68 ch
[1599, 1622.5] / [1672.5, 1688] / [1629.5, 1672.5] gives 1.57 ch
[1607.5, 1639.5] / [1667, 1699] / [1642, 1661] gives -4.26 ch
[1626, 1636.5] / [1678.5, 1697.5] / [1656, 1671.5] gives -2.40 ch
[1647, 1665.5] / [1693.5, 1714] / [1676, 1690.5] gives 1.11 ch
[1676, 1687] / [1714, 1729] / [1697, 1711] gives -0.46 ch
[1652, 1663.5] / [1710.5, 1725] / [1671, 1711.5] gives 1.68 ch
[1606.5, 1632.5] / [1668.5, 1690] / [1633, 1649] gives -2.29 ch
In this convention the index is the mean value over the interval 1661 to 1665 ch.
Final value 1.65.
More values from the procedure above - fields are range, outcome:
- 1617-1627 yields 1.13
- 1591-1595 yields 1.57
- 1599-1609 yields 1.61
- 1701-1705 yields 1.99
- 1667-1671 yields 1.58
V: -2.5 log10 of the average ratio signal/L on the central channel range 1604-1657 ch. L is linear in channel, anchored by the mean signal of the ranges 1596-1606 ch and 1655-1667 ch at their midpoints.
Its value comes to 0.177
